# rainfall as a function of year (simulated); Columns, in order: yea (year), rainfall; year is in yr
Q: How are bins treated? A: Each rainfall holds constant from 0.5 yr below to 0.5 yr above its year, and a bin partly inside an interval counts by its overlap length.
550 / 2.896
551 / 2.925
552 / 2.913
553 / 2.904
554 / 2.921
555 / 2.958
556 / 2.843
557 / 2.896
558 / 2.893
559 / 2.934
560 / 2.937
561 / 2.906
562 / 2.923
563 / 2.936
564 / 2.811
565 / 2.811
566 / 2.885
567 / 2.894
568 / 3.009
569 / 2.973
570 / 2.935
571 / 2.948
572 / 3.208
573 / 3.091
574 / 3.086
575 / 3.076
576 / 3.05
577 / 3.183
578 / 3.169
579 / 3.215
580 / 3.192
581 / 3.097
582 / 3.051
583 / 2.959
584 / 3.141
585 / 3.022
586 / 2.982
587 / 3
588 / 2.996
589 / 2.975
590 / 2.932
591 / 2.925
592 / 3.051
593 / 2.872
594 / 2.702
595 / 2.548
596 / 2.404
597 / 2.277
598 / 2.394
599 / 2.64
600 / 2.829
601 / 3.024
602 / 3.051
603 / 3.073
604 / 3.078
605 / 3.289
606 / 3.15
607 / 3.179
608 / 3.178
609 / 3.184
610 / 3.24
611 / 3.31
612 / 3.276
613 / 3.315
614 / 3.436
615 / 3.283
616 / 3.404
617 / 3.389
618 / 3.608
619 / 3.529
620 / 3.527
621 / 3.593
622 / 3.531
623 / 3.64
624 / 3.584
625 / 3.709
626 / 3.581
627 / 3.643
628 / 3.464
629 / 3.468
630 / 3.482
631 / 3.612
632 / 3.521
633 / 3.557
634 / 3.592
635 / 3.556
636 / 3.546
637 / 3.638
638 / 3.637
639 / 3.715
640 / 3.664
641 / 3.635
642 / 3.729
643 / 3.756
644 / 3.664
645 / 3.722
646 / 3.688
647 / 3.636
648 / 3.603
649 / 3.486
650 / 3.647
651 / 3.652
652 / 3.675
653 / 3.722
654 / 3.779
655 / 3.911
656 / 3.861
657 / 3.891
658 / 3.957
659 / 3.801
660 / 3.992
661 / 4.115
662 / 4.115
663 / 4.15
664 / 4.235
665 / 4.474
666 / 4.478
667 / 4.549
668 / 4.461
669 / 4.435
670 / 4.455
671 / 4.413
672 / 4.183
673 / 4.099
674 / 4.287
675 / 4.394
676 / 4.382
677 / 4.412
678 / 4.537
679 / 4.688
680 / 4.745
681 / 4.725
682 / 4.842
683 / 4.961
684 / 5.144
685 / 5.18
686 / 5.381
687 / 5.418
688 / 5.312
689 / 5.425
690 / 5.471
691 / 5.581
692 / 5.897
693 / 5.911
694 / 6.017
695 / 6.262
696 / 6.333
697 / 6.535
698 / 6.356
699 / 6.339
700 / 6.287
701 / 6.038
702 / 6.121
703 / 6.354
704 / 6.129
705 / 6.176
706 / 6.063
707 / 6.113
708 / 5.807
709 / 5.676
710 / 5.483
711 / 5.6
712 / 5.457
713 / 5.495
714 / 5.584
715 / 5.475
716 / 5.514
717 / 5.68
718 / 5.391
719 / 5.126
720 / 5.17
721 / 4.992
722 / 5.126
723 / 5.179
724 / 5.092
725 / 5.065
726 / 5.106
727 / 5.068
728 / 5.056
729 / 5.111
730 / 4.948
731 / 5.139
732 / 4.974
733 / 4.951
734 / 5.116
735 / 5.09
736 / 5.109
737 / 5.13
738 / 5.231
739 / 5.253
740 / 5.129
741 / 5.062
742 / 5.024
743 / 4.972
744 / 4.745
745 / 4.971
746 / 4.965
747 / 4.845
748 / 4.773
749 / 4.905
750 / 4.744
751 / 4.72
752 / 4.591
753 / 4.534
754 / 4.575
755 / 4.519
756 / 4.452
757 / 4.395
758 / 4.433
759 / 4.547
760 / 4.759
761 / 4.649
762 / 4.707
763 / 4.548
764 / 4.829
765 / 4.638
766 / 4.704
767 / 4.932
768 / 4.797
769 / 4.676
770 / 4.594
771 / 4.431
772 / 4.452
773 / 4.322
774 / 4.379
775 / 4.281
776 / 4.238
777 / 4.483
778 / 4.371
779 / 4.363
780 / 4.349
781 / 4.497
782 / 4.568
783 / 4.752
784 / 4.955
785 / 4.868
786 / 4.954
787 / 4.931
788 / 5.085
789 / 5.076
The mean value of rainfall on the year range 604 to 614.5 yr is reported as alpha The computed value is 3.25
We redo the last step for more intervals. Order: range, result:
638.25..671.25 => 3.94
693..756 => 5.36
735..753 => 4.94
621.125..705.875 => 4.46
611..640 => 3.53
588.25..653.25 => 3.34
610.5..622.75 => 3.44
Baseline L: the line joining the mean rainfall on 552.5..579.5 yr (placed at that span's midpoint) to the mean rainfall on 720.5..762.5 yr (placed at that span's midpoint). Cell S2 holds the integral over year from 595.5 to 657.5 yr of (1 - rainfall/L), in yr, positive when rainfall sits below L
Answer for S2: 3.6 yr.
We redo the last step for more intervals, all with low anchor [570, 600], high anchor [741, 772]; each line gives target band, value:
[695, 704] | -4.75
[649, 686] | -4.87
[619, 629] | -0.72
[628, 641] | -0.51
